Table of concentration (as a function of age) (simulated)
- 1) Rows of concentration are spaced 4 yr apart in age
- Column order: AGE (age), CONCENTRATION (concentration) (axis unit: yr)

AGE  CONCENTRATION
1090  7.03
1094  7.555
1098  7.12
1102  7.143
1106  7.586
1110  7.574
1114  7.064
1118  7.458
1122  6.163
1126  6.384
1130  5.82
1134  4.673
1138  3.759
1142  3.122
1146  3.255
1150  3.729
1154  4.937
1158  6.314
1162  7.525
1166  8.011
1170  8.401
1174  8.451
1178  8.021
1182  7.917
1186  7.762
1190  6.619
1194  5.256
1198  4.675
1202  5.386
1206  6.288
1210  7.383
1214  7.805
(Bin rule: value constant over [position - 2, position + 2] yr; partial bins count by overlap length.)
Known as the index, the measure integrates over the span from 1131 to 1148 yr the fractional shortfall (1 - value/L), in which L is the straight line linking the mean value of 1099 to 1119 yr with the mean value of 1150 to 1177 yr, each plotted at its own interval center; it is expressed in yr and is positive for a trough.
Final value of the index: 7.9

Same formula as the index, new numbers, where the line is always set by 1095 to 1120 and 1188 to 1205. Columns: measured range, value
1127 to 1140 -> 3.71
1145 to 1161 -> 3.91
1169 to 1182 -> -4.95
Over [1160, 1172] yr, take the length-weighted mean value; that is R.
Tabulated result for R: 7.98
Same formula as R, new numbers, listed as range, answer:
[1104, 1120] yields 7.42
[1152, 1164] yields 6.26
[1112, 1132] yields 6.58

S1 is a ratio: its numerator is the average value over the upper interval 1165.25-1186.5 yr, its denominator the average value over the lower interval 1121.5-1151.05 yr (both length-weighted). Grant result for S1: 1.8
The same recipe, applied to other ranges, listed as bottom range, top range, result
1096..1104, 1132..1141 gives 0.57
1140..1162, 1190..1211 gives 1.27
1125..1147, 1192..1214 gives 1.34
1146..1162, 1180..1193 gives 1.43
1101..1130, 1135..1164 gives 0.67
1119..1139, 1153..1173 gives 1.30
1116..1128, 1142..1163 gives 0.73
